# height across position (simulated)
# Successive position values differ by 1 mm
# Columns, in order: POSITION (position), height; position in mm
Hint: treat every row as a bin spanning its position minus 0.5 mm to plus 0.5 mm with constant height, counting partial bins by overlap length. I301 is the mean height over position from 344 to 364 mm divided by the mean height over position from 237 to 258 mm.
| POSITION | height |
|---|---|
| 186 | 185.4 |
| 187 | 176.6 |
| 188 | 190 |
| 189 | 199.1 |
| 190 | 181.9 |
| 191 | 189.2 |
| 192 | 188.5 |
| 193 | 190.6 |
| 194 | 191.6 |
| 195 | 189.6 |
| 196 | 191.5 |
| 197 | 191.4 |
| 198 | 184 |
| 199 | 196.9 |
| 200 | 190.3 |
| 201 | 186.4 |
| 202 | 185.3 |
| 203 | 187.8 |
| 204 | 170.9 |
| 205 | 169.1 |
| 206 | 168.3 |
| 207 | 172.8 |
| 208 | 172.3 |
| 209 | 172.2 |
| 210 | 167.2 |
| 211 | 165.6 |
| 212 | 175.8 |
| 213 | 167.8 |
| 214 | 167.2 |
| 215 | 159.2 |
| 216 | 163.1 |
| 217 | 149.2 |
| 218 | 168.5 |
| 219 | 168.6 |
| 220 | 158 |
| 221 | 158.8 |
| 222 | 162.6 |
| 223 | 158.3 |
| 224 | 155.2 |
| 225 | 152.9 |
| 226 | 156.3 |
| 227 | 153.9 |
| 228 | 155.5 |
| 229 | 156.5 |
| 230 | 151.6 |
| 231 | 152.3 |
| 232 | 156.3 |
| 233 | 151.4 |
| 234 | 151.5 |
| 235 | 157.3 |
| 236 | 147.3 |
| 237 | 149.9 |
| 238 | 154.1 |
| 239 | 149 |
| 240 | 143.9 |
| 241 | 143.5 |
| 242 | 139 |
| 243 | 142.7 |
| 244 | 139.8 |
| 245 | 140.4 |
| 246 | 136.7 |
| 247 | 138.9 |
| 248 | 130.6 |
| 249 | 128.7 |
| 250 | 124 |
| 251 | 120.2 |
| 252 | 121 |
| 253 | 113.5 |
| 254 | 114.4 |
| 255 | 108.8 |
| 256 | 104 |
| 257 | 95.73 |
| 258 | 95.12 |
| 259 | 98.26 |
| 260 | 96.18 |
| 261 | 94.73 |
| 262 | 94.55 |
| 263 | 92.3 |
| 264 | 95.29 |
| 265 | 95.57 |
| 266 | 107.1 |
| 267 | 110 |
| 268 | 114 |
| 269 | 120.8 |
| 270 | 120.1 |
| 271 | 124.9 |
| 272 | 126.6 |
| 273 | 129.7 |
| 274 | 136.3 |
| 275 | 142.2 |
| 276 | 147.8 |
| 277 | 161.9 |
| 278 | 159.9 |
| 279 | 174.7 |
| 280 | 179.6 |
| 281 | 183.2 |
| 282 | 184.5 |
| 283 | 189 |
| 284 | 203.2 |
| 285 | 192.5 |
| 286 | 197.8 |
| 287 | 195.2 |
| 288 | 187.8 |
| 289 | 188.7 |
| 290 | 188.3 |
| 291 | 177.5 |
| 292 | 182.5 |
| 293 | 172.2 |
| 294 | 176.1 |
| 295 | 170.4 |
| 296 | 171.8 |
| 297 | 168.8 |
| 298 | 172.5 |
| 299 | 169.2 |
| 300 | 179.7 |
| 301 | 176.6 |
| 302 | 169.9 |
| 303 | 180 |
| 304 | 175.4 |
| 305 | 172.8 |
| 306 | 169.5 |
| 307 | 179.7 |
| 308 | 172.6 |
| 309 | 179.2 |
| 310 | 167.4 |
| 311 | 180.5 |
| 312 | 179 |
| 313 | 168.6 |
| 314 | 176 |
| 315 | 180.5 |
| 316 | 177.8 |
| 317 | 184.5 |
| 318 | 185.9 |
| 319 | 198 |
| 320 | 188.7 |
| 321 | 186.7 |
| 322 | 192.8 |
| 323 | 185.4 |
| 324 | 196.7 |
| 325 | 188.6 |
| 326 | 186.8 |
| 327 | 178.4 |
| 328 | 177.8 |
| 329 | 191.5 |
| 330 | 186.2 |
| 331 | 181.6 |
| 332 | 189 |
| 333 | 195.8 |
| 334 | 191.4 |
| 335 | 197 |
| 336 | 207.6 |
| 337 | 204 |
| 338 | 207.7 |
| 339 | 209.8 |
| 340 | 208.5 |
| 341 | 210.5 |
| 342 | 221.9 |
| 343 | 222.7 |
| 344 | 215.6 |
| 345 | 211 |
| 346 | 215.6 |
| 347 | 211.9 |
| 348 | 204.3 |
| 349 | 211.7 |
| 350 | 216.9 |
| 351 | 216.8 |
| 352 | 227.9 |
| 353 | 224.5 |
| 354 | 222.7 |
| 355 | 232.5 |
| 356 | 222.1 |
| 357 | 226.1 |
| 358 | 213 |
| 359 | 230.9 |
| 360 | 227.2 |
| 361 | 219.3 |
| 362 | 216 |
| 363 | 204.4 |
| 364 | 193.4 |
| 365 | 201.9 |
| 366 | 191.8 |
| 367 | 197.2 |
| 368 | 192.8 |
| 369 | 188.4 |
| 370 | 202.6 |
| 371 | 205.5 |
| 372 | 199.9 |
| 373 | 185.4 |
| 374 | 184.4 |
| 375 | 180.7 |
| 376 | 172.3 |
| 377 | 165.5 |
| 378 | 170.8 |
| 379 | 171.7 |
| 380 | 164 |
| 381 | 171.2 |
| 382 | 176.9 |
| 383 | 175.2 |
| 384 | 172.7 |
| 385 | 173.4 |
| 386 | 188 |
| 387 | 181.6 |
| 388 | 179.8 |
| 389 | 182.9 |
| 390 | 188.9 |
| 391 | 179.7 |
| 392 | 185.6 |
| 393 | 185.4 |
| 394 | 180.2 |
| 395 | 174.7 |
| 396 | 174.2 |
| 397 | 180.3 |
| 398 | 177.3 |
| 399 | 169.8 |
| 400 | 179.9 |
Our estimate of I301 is 1.7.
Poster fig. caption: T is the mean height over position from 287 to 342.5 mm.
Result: 185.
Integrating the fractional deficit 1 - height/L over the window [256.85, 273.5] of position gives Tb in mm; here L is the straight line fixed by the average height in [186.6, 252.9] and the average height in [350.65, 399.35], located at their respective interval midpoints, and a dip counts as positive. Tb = 6.3 mm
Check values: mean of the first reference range 162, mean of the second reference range 193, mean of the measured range 107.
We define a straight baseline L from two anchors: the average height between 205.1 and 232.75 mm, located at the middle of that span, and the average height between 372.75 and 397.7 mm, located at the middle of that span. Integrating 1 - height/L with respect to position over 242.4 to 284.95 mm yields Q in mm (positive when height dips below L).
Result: 9.2 mm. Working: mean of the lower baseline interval 162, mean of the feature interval 130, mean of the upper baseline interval 178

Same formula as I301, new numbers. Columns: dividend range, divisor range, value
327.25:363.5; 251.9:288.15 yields 1.56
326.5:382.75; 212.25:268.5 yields 1.48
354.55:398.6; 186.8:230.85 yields 1.10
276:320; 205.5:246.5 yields 1.14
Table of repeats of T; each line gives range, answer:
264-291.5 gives 156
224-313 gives 150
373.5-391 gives 177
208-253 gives 151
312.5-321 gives 183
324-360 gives 208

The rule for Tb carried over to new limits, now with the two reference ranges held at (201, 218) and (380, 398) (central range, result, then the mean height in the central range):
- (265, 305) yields 2.4 mm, 164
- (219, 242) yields 2.4 mm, 153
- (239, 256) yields 4.1 mm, 130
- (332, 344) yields -2.1 mm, 207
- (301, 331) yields -1.0 mm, 181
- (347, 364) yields -4.0 mm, 219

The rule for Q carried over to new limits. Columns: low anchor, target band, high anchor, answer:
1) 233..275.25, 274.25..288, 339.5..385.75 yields -3.27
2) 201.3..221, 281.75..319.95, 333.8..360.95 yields 3.71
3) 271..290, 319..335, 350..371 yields 0.53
